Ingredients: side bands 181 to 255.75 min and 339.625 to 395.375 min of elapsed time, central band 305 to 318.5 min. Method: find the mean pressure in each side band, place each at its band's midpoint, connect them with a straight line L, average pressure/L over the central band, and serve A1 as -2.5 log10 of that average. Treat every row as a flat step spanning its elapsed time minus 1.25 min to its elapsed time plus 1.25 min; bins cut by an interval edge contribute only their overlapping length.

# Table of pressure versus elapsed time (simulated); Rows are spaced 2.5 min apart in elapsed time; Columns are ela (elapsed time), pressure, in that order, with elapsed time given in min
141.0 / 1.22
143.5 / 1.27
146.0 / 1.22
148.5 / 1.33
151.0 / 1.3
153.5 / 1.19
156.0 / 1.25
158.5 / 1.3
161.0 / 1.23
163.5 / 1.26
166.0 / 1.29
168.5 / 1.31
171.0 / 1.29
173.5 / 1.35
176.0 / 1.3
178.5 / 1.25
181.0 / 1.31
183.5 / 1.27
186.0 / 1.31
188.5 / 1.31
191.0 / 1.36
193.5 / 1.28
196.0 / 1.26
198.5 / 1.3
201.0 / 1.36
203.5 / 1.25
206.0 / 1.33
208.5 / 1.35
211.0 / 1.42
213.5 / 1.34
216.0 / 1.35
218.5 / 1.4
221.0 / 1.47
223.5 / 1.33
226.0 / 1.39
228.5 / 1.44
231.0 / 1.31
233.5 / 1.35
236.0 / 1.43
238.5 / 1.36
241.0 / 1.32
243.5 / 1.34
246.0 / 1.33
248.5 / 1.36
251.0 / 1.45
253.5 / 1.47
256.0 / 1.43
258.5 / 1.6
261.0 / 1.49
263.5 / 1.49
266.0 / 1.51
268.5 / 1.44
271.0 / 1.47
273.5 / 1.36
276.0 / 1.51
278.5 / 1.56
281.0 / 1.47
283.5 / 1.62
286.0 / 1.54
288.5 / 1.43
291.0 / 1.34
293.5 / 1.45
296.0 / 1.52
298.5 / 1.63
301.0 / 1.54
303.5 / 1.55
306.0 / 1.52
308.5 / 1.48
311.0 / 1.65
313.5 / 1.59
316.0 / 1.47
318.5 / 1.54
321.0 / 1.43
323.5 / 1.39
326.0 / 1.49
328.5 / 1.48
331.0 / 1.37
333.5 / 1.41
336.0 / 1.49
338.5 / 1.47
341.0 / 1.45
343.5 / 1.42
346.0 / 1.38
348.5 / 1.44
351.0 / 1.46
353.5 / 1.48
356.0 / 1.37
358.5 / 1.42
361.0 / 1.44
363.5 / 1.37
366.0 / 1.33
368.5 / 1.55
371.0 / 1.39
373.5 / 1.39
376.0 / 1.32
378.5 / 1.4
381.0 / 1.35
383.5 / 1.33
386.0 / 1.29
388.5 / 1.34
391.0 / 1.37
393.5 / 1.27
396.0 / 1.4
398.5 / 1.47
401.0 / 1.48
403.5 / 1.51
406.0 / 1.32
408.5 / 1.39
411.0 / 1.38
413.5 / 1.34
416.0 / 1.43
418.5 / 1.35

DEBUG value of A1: -0.12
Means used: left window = 1.35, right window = 1.39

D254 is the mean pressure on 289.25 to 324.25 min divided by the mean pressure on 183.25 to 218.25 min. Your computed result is 1.14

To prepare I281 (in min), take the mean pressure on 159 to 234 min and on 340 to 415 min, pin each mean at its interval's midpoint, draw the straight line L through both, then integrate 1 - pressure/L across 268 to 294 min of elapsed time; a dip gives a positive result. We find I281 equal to -2.2 min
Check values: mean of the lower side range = 1.33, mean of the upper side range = 1.39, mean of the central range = 1.47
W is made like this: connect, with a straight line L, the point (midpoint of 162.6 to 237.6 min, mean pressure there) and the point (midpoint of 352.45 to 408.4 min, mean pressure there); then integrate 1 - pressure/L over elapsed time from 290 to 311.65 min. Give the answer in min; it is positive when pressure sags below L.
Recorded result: -2.44 min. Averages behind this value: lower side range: 1.33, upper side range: 1.39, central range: 1.52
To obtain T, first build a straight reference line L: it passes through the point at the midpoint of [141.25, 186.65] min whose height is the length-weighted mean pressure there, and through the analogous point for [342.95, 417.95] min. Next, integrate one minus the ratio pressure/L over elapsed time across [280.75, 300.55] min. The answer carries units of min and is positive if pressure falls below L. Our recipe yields -2.32 min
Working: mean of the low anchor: 1.28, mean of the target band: 1.5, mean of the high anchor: 1.39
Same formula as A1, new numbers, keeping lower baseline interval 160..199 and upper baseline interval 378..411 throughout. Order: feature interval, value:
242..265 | -0.09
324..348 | -0.07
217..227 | -0.07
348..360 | -0.06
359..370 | -0.04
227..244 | -0.04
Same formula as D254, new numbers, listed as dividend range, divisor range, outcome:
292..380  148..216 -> 1.12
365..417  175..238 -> 1.03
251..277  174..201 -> 1.14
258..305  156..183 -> 1.17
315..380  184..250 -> 1.06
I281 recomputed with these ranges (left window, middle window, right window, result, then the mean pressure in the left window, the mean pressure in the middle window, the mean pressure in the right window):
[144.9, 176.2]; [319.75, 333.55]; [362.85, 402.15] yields -0.79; 1.28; 1.43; 1.38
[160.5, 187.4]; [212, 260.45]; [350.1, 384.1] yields -2.52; 1.29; 1.39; 1.4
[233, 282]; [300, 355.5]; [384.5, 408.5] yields -2.56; 1.44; 1.48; 1.38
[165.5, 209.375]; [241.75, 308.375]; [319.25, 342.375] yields -4.14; 1.3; 1.48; 1.44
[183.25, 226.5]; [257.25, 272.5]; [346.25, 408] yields -1.57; 1.34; 1.5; 1.4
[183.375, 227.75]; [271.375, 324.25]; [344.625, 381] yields -4.78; 1.34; 1.5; 1.41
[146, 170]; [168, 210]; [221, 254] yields 0.19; 1.27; 1.31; 1.38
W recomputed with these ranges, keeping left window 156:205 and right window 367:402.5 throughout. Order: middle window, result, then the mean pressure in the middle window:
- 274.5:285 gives -1.6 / 1.54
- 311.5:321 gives -1.2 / 1.53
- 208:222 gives -0.9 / 1.39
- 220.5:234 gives -0.7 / 1.38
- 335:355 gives -1.2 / 1.45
